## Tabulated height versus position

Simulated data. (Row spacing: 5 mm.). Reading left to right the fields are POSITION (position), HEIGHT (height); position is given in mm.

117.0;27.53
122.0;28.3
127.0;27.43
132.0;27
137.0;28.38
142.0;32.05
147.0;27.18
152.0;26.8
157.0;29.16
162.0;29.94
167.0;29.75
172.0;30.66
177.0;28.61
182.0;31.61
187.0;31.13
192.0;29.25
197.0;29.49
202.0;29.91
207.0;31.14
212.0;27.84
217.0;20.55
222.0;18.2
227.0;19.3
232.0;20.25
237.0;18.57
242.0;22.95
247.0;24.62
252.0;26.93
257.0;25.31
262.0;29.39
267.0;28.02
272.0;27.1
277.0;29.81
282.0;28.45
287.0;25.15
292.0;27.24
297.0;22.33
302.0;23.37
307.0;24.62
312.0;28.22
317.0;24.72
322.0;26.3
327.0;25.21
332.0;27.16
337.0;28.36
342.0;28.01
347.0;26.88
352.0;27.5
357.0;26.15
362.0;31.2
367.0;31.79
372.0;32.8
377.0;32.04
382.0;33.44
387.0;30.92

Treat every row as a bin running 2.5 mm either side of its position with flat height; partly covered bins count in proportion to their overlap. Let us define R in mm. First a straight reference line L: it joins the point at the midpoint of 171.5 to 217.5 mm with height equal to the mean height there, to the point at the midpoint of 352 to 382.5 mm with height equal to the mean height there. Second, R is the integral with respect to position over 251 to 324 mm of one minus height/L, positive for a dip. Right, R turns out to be 8.84 mm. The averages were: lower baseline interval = 29.3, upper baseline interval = 30.8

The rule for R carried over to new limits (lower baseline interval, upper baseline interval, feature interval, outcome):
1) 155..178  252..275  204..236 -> 6.41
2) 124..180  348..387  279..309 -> 4.70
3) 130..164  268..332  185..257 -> 6.52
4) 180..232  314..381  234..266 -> 2.81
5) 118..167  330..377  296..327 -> 4.15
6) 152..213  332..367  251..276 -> 1.30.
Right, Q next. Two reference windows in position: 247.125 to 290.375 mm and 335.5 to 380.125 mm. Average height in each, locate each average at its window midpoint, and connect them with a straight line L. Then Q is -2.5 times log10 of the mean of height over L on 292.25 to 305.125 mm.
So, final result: 0.18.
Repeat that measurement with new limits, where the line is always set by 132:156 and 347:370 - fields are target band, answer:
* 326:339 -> 0.07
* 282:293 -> 0.09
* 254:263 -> 0.07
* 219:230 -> 0.45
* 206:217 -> 0.05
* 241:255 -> 0.15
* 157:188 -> -0.06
